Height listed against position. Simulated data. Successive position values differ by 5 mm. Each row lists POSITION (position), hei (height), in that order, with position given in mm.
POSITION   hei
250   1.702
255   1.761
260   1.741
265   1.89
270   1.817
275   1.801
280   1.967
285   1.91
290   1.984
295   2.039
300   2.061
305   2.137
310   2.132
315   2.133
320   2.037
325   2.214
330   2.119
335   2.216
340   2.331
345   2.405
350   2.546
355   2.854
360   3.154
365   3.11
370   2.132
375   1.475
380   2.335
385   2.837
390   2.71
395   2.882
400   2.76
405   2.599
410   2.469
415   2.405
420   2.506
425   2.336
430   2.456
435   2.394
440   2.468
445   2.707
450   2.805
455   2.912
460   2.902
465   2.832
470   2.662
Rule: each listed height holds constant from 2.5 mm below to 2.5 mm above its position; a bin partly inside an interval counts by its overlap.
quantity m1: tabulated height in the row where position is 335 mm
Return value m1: 2.216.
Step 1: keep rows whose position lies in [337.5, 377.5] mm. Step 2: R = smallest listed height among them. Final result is 1.475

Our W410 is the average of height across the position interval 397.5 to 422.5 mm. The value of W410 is 2.55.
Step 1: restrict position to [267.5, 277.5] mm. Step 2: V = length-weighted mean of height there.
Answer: 1.81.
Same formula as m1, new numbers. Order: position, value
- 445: 2.707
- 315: 2.133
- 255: 1.761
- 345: 2.405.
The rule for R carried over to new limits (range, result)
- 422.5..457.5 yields 2.336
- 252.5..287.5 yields 1.741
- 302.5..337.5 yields 2.037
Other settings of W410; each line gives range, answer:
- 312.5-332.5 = 2.13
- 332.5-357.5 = 2.47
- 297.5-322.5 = 2.1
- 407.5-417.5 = 2.44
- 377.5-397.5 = 2.69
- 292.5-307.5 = 2.08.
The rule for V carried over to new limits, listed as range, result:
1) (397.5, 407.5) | 2.68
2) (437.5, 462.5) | 2.76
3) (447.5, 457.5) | 2.86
